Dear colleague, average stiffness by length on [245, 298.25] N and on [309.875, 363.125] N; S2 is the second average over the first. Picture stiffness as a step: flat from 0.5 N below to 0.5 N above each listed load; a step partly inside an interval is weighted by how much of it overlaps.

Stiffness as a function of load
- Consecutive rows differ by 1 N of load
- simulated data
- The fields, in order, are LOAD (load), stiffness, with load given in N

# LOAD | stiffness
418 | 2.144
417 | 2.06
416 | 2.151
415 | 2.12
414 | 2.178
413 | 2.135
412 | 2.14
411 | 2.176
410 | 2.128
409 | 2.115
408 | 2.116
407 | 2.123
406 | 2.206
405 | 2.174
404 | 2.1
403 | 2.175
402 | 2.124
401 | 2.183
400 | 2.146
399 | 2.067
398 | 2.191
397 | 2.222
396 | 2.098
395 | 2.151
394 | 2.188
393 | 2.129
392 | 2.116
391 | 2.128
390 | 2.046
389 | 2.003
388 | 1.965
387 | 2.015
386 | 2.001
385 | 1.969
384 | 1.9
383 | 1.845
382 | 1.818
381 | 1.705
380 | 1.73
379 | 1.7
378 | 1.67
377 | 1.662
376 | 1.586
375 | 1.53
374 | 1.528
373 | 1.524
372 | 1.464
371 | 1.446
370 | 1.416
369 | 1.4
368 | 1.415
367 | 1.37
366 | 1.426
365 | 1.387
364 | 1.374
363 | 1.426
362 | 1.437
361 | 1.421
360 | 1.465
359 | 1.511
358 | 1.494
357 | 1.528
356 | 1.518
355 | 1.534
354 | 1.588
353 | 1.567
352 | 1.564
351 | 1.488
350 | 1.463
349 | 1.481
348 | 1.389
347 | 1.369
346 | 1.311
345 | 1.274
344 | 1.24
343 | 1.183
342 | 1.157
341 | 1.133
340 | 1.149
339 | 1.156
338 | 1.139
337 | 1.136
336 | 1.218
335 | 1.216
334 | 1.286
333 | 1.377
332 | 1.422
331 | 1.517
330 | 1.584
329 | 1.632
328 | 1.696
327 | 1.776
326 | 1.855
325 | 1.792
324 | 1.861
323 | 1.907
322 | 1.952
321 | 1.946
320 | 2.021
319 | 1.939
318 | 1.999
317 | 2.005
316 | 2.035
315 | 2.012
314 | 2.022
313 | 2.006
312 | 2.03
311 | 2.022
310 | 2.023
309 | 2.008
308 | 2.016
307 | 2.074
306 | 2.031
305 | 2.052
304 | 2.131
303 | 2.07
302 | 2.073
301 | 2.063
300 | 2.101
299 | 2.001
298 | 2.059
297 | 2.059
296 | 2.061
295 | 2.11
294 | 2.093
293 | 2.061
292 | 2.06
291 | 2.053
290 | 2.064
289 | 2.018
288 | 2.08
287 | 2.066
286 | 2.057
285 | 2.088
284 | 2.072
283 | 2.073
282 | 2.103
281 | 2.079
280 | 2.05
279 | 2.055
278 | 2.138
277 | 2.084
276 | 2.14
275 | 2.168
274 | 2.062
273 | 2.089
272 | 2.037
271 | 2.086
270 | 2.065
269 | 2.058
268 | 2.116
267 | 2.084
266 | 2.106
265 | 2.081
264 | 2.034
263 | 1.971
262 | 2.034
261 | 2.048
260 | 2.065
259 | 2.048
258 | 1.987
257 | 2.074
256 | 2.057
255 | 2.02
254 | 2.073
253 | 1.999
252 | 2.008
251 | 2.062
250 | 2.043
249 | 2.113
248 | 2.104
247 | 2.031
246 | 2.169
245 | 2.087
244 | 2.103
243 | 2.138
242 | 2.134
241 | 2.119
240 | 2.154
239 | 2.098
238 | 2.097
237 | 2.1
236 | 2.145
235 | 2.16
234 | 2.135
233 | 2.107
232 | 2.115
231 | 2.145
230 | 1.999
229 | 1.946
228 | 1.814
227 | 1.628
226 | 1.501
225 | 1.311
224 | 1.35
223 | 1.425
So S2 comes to 0.8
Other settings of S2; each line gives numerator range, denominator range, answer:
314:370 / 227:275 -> 0.74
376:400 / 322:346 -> 1.37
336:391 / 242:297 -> 0.73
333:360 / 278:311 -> 0.66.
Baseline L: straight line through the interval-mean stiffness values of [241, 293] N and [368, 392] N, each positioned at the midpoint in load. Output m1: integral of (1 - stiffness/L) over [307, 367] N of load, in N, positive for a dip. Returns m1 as 9.2 N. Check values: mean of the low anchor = 2.07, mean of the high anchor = 1.74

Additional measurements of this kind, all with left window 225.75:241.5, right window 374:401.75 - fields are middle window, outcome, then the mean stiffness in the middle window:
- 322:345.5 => 6.5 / 1.43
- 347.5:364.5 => 4.1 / 1.49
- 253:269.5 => -0.3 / 2.05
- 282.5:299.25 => -0.6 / 2.06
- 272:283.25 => -0.5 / 2.09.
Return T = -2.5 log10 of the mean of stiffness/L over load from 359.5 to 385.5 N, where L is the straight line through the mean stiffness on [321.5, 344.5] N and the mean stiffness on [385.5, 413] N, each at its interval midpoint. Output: 0.19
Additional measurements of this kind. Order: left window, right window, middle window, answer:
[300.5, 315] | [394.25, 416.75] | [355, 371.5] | 0.41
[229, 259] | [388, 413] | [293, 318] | 0.03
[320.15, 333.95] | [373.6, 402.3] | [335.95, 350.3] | 0.38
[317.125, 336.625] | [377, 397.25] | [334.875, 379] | 0.28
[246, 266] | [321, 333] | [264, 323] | -0.10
